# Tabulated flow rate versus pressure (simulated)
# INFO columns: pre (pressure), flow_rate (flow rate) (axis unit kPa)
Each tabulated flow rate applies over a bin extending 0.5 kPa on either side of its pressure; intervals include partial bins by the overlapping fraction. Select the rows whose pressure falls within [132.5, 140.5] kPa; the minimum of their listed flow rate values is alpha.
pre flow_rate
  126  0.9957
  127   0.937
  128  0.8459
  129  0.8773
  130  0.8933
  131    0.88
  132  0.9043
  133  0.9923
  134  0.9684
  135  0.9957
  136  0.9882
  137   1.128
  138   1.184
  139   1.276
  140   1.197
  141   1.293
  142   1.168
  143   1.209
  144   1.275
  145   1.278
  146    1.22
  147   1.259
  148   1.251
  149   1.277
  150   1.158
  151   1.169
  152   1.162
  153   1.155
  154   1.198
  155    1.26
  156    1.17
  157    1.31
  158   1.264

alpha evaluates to 0.9684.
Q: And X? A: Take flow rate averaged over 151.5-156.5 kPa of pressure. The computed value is 1.19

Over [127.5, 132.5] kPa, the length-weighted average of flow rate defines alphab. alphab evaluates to 0.88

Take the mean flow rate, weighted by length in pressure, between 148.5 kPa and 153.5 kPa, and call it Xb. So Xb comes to 1.18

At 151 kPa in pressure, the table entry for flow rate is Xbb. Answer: 1.169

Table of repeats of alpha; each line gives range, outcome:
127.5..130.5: 0.8459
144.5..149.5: 1.22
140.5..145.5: 1.168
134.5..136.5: 0.9882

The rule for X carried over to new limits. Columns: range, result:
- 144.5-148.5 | 1.25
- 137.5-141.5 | 1.24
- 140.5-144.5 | 1.24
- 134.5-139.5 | 1.11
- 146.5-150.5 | 1.24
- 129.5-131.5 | 0.887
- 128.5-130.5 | 0.885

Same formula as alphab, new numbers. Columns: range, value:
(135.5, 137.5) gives 1.06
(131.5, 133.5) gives 0.948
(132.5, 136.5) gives 0.986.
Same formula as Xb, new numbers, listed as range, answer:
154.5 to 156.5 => 1.21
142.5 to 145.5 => 1.25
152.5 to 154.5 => 1.18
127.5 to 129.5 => 0.862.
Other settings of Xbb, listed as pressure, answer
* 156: 1.17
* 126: 0.9957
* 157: 1.31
